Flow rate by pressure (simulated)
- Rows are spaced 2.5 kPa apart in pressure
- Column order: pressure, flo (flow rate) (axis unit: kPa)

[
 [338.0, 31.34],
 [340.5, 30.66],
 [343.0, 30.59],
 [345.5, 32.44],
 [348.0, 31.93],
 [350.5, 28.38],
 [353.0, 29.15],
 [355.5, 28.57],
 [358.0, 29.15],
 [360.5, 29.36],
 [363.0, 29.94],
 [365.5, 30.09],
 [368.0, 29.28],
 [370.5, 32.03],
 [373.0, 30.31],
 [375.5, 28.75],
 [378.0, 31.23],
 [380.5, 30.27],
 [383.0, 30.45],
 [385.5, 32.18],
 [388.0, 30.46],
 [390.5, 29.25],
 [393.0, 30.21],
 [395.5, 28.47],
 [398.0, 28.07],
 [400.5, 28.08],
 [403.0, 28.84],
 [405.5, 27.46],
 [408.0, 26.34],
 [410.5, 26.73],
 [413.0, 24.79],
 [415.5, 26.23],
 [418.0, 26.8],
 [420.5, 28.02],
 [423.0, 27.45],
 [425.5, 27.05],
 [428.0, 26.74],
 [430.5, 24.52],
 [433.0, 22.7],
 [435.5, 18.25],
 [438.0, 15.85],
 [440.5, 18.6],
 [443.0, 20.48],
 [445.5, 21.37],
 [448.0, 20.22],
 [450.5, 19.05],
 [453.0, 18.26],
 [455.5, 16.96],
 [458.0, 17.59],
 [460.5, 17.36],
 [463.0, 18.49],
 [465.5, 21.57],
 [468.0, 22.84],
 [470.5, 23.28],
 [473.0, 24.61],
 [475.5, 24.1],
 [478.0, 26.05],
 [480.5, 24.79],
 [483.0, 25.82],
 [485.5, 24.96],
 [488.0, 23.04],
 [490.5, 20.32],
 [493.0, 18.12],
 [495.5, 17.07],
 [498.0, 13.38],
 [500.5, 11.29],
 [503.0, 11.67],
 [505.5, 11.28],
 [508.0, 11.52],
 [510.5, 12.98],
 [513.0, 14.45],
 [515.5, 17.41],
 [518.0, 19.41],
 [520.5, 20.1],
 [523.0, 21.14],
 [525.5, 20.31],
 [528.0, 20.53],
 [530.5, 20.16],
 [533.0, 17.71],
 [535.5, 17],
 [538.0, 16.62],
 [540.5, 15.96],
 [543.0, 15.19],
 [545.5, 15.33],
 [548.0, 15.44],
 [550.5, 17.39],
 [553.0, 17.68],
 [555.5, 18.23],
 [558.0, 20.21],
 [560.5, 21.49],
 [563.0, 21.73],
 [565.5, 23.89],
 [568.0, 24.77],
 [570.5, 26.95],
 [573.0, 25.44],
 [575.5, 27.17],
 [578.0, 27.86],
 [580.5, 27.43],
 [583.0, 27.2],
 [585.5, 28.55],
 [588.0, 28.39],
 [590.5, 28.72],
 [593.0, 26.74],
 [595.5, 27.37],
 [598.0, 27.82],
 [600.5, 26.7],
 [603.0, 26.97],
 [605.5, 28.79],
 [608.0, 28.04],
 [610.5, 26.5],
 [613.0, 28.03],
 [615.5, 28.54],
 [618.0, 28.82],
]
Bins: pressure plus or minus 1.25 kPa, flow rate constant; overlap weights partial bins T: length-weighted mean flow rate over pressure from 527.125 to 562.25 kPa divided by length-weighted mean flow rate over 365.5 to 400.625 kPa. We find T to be 0.59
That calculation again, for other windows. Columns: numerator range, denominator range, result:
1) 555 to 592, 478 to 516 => 1.45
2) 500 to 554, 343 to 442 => 0.59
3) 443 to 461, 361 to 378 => 0.63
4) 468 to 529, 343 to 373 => 0.64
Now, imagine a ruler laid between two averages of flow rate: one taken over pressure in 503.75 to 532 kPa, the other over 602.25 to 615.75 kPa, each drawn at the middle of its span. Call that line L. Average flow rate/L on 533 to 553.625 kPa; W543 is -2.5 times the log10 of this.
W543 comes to 0.22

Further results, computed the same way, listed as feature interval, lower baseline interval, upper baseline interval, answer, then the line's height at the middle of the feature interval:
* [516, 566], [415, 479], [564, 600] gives 0.337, 25.5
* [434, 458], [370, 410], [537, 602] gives 0.414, 27.5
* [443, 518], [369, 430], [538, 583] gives 0.298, 24.9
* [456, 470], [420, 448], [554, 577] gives 0.159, 22.7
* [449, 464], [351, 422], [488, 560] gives 0.258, 22.8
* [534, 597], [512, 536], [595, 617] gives 0.051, 23.3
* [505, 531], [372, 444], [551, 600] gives 0.426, 25.6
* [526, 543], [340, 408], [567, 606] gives 0.482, 27.9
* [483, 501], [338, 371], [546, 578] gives 0.276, 24.6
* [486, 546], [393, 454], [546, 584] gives 0.348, 23.3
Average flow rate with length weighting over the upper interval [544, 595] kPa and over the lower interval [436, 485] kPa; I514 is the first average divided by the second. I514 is 1.1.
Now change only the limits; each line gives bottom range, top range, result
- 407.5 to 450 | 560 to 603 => 1.13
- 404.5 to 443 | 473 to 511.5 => 0.77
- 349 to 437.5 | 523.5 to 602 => 0.80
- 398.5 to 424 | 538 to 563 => 0.65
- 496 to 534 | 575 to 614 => 1.70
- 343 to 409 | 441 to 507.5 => 0.66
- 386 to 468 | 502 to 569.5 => 0.75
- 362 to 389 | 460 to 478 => 0.73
